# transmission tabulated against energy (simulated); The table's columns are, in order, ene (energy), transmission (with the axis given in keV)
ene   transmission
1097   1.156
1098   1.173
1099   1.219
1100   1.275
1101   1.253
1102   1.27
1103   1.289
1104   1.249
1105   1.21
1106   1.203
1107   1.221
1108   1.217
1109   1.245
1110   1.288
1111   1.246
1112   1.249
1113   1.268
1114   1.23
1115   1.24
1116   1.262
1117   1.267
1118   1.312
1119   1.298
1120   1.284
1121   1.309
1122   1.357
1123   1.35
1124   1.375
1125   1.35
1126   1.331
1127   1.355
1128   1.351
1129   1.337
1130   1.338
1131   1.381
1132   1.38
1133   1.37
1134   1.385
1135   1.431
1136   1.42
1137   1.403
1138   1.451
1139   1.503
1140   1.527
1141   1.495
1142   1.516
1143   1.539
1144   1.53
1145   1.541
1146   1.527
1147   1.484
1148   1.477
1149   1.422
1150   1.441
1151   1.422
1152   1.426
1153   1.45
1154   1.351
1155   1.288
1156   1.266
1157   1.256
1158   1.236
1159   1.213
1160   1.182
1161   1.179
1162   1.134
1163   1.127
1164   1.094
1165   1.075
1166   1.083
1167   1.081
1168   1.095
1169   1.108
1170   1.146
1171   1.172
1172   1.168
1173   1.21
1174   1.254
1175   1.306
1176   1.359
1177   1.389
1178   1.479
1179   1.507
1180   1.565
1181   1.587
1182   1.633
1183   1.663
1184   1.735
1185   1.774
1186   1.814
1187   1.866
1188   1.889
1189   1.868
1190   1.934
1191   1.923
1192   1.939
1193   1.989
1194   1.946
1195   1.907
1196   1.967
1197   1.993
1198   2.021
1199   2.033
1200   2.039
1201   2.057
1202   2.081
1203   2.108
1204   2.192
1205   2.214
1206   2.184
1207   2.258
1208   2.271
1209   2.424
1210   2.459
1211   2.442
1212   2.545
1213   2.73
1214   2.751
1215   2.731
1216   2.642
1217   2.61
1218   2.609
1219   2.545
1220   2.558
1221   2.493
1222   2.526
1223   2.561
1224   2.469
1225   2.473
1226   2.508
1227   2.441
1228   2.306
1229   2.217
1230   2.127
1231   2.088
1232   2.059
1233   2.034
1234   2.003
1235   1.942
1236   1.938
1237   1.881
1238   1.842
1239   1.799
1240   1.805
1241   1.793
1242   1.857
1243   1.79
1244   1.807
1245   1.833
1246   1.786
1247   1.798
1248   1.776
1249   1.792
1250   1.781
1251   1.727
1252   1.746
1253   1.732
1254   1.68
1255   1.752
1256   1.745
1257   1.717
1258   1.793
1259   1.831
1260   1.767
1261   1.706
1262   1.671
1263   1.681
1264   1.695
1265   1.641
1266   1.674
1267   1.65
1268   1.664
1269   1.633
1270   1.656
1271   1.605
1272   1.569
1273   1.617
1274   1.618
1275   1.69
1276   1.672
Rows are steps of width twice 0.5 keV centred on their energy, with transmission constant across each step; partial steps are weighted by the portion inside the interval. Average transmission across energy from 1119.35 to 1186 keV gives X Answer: 1.37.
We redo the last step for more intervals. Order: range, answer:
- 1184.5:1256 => 2.1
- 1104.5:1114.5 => 1.24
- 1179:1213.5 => 2.02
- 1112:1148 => 1.39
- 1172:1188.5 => 1.55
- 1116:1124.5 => 1.32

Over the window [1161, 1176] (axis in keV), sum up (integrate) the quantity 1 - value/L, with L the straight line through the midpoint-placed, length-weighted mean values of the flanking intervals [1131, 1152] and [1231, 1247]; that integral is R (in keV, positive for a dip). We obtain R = 4.02 keV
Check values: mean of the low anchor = 1.46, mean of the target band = 1.15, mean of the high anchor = 1.88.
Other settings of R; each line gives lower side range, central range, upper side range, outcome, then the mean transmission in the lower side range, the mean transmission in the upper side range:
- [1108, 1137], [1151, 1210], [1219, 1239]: 7.1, 1.32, 2.23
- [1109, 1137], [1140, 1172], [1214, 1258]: 4.8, 1.32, 2.08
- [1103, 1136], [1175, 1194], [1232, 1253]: -1.5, 1.3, 1.84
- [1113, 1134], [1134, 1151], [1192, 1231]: 0.7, 1.32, 2.32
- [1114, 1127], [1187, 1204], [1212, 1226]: 2.2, 1.31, 2.59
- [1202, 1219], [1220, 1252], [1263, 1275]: 0.9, 2.44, 1.64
